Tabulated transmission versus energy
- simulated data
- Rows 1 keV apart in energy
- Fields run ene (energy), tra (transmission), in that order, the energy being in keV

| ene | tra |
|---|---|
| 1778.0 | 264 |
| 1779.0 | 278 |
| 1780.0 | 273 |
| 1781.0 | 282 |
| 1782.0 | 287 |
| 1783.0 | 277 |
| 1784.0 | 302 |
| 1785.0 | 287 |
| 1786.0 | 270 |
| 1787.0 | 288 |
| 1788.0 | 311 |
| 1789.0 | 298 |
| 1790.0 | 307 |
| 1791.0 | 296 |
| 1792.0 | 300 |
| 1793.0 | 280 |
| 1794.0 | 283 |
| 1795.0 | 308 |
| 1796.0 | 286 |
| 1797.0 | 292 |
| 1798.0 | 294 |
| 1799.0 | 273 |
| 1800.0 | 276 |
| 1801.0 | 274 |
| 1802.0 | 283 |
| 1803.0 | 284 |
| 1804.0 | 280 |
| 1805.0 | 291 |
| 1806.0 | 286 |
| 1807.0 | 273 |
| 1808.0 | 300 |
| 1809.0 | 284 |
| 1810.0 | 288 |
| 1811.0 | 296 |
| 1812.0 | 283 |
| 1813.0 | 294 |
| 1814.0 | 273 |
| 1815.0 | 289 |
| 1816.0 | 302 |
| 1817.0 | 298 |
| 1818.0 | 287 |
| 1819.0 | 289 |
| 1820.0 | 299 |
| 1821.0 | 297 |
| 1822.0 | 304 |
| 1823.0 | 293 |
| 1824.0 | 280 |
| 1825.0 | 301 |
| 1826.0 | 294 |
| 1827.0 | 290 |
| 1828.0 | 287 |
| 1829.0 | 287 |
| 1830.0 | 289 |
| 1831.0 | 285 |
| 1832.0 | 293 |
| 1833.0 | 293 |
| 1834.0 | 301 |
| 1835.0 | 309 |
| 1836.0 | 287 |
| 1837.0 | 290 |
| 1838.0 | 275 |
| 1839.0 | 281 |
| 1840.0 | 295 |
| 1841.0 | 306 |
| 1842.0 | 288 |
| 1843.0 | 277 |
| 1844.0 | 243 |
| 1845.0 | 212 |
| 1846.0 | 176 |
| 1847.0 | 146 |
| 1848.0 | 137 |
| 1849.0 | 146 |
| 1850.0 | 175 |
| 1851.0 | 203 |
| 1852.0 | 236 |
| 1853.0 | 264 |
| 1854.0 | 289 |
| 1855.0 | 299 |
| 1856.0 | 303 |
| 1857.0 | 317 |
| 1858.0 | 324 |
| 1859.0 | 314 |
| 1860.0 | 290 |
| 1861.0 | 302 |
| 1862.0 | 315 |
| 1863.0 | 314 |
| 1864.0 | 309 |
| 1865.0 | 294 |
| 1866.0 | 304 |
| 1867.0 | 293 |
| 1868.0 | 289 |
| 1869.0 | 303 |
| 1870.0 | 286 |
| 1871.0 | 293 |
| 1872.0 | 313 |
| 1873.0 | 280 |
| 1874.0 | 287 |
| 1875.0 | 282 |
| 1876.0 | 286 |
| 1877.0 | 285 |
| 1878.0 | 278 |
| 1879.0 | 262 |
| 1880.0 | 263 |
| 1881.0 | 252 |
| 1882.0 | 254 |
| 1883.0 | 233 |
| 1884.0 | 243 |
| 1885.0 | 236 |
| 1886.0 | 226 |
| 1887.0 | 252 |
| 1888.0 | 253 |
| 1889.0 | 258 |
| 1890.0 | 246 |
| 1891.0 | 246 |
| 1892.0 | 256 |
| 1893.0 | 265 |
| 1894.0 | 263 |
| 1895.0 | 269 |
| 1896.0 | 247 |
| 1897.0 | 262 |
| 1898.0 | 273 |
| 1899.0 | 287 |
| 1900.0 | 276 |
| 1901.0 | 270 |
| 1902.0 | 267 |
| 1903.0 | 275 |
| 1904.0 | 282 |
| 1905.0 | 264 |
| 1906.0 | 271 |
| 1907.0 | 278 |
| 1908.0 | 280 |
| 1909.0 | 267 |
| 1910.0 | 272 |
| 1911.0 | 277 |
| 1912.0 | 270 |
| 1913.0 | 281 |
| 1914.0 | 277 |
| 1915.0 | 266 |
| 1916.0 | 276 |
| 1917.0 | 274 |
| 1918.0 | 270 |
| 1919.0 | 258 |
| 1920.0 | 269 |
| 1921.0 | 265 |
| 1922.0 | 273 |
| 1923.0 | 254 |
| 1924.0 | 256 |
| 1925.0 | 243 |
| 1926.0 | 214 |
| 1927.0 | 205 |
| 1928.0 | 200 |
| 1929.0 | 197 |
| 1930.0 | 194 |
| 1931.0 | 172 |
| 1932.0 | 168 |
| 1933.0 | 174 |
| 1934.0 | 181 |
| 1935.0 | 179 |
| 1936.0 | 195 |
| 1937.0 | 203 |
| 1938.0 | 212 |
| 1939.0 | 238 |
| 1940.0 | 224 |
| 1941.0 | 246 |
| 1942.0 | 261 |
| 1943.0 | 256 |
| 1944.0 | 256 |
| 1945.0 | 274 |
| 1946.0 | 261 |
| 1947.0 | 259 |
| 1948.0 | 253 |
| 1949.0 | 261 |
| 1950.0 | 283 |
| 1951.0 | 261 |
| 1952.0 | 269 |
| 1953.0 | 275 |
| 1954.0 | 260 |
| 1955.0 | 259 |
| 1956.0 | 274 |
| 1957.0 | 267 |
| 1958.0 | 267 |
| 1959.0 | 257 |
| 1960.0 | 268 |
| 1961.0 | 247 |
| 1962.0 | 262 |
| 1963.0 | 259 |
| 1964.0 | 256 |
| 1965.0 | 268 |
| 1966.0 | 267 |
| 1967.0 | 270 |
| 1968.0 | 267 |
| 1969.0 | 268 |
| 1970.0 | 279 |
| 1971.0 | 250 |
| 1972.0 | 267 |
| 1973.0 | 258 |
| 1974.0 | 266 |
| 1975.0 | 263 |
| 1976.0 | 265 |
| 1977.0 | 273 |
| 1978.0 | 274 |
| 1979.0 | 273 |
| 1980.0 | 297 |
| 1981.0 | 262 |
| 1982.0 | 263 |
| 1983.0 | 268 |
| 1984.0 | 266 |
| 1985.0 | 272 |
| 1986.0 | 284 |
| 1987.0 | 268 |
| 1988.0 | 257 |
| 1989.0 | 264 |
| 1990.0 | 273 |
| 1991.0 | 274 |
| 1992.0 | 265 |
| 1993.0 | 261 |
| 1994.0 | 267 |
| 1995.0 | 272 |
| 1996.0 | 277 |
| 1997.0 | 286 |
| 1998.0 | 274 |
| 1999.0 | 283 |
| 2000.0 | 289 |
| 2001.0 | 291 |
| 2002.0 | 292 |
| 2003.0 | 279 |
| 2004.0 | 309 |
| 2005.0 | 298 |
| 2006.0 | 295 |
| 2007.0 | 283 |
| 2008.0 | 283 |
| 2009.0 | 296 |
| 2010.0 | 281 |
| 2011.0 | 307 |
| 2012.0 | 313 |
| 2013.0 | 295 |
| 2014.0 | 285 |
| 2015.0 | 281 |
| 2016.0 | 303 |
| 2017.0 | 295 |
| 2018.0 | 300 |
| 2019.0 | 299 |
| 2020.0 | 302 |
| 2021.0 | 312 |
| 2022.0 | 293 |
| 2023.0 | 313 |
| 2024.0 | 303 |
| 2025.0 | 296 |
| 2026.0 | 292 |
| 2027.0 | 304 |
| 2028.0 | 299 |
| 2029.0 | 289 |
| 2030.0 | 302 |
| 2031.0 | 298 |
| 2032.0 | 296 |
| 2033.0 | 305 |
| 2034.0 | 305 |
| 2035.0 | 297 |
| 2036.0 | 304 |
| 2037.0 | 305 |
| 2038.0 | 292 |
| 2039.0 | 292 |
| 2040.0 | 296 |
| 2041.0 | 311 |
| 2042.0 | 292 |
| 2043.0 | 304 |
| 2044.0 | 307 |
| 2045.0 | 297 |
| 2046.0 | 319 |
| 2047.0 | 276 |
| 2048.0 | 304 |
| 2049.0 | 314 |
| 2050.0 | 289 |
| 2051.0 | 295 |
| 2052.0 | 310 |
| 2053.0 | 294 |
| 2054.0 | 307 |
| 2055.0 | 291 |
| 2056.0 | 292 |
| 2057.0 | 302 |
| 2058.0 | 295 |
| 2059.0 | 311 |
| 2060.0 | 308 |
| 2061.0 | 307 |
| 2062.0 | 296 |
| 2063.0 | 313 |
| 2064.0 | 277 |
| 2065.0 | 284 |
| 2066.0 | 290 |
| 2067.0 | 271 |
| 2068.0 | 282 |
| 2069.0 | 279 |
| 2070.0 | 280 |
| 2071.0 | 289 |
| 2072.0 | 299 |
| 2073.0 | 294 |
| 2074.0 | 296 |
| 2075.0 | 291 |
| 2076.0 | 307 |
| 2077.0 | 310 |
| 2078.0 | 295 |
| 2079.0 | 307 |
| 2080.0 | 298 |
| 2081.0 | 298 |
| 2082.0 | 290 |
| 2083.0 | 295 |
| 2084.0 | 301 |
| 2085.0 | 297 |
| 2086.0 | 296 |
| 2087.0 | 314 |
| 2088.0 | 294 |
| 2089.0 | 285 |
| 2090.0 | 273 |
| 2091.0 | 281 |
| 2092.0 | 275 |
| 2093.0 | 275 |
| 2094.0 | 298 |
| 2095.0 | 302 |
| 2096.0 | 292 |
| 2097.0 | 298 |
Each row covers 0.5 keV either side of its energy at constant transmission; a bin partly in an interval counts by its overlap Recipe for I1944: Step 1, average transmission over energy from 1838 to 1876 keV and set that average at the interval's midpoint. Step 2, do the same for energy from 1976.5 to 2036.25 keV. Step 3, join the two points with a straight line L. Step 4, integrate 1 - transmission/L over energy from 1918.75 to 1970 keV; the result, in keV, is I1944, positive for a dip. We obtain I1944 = 6.7 keV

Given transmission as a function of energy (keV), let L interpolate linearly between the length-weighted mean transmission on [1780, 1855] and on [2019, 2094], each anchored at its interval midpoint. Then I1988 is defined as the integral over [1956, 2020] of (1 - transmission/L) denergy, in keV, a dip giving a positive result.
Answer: 3.2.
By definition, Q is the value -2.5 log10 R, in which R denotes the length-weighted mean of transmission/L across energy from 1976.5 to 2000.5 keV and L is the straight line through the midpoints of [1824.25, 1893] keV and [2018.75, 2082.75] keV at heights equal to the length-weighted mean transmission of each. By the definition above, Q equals 0.06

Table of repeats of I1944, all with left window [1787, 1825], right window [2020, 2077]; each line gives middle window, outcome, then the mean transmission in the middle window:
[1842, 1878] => 2.9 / 269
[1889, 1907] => 1.7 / 266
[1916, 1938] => 5.4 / 222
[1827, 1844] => 0.1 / 289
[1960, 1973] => 1.4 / 263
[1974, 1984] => 0.9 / 270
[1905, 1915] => 0.7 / 274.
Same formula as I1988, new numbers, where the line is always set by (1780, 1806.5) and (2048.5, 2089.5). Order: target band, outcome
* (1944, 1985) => 3.8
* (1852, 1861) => -0.2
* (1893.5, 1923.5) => 2.2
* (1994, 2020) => 0.3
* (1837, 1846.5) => 0.9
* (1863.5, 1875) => -0.2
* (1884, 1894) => 1.4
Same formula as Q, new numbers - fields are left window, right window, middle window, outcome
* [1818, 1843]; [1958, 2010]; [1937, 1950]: 0.12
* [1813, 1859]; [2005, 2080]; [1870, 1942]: 0.12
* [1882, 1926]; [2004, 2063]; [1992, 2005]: 0.03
